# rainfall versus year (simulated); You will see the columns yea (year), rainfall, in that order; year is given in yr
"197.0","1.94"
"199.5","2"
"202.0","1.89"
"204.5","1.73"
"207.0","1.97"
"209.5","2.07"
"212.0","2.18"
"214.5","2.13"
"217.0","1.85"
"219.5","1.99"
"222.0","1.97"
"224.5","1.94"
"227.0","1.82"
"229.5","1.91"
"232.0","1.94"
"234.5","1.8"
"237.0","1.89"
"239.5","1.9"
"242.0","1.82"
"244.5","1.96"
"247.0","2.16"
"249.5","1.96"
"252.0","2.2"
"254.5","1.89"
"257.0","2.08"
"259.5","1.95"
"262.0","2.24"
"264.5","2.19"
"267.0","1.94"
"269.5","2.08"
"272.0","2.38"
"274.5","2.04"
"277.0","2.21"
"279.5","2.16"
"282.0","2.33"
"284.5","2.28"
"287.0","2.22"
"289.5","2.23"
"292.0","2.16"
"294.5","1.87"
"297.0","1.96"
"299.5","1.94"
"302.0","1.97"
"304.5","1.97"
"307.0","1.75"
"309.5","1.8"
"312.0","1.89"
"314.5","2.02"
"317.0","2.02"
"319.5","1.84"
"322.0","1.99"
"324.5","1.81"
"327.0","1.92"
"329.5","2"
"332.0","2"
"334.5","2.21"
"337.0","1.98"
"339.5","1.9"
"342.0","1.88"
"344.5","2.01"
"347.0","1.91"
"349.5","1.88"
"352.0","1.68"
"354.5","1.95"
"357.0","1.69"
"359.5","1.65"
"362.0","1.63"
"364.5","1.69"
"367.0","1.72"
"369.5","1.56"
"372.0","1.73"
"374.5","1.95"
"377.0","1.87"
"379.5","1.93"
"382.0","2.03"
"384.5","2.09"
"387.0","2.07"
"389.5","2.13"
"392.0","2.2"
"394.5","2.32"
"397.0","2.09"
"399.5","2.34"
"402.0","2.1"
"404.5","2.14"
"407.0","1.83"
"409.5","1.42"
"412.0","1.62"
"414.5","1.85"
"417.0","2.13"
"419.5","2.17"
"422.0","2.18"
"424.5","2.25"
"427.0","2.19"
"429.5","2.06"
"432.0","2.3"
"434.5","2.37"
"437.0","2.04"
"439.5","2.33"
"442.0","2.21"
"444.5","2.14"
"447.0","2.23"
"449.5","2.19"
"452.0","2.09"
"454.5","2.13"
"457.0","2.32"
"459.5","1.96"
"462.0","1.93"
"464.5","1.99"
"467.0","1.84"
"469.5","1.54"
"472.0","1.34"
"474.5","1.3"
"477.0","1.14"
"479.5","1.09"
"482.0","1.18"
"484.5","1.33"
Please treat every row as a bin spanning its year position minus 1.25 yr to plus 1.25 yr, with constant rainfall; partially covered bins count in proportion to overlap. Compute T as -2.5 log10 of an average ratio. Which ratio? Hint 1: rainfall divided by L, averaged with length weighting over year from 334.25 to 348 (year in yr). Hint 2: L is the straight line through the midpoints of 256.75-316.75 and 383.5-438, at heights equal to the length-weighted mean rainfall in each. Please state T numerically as 0.06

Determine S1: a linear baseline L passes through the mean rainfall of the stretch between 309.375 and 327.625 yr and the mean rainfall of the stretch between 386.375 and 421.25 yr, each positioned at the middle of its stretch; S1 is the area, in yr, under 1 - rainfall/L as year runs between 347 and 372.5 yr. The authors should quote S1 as 3.2 yr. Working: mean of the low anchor 1.92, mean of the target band 1.73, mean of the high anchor 2.03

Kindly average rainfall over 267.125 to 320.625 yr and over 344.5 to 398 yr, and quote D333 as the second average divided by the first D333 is 0.92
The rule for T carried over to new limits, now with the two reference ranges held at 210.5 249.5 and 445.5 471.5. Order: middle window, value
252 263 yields -0.05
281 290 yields -0.16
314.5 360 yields 0.03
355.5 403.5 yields 0.03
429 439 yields -0.11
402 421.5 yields 0.05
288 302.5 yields -0.03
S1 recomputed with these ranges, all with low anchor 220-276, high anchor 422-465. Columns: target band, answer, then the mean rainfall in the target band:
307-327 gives 1.5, 1.9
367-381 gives 2.0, 1.8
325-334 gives 0.4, 1.98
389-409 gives 0.1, 2.12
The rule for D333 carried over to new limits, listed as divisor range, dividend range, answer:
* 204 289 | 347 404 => 0.94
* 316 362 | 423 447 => 1.16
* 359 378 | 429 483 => 1.10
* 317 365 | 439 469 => 1.11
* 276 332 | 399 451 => 1.04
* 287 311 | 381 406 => 1.09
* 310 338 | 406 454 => 1.06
